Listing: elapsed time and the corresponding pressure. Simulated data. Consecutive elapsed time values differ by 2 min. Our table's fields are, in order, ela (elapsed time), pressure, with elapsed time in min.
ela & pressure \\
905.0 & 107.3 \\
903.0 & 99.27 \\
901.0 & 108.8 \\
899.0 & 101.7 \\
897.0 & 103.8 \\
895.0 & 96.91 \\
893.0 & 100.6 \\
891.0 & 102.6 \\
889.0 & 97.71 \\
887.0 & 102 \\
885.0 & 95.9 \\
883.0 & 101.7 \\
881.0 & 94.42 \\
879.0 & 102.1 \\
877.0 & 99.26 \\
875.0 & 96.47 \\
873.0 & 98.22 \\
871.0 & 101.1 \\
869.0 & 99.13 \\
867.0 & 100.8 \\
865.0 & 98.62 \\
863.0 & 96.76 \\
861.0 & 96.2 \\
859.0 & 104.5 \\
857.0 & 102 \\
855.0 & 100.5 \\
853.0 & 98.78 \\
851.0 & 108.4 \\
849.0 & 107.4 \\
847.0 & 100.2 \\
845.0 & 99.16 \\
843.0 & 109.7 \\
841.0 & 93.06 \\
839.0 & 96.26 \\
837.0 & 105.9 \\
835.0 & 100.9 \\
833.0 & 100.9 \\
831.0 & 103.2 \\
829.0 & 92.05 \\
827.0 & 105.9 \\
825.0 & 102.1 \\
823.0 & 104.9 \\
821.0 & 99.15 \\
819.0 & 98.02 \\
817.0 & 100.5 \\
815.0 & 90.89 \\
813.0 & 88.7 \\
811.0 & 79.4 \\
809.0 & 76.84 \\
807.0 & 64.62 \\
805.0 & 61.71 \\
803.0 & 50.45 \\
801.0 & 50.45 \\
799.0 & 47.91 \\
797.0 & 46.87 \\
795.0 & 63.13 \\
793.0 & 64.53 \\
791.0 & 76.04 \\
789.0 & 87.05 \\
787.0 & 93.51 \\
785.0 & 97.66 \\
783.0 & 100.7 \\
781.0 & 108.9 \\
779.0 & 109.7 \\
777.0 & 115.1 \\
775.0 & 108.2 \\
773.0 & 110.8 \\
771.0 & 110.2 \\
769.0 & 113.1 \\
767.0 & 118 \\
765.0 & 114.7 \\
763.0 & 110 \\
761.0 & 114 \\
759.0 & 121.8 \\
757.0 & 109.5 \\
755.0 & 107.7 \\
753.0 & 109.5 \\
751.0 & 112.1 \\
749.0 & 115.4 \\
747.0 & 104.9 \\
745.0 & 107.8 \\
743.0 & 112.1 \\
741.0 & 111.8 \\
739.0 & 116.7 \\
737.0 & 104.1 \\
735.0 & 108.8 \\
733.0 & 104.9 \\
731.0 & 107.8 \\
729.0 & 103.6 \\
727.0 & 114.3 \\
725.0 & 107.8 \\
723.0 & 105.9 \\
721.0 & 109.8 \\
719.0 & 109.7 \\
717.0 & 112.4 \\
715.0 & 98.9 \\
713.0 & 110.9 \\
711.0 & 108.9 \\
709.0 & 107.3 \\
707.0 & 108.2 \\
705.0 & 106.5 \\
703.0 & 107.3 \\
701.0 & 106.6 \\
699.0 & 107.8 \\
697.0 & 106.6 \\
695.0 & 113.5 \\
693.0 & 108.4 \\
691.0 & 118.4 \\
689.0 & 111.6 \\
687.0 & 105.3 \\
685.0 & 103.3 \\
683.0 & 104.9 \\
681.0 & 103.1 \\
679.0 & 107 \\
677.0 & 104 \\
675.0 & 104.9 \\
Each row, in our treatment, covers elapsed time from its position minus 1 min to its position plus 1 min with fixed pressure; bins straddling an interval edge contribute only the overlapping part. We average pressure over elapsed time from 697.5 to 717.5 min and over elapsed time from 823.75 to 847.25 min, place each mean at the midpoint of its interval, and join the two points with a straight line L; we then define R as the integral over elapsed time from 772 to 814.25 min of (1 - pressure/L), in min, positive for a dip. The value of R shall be 9.0 min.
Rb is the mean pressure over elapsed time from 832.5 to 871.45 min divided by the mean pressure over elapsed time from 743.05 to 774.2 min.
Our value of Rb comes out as 0.90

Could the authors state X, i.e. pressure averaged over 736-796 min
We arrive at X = 105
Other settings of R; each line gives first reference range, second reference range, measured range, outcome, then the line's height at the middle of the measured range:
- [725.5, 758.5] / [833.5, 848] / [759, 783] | -1.1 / 107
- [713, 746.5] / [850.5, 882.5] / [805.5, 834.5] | 2.7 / 103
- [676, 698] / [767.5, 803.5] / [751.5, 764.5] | -2.7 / 93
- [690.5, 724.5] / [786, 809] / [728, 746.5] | -2.9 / 94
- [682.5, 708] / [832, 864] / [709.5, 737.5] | -0.2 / 107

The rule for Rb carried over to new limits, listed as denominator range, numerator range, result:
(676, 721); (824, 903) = 0.93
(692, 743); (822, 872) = 0.93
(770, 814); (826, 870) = 1.23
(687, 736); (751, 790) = 1.00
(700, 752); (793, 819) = 0.64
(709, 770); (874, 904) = 0.91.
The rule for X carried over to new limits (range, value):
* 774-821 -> 82.1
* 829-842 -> 99.4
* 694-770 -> 110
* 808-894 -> 98.9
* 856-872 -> 99.9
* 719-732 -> 108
